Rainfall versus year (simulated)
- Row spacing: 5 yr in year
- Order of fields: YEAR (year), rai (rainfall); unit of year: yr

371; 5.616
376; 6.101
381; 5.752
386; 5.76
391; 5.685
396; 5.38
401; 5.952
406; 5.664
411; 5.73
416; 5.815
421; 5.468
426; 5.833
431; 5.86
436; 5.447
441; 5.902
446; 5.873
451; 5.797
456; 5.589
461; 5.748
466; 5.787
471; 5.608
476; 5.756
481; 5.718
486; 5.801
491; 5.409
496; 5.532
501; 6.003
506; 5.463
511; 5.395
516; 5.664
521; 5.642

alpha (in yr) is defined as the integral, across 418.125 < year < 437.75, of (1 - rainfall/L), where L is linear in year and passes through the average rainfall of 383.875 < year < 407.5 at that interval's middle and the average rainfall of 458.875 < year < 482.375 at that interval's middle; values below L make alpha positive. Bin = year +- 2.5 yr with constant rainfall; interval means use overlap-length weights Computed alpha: 0.1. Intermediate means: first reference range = 5.69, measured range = 5.66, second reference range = 5.72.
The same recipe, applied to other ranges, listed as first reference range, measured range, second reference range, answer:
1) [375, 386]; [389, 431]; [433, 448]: 0.7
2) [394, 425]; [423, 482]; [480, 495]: -1.0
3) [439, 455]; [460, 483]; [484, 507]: 0.1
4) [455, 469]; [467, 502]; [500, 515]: -0.2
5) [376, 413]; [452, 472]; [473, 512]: -0.1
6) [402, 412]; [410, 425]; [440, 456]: 0.2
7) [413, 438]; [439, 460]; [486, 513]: -0.5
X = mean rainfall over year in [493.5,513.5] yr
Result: 5.6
